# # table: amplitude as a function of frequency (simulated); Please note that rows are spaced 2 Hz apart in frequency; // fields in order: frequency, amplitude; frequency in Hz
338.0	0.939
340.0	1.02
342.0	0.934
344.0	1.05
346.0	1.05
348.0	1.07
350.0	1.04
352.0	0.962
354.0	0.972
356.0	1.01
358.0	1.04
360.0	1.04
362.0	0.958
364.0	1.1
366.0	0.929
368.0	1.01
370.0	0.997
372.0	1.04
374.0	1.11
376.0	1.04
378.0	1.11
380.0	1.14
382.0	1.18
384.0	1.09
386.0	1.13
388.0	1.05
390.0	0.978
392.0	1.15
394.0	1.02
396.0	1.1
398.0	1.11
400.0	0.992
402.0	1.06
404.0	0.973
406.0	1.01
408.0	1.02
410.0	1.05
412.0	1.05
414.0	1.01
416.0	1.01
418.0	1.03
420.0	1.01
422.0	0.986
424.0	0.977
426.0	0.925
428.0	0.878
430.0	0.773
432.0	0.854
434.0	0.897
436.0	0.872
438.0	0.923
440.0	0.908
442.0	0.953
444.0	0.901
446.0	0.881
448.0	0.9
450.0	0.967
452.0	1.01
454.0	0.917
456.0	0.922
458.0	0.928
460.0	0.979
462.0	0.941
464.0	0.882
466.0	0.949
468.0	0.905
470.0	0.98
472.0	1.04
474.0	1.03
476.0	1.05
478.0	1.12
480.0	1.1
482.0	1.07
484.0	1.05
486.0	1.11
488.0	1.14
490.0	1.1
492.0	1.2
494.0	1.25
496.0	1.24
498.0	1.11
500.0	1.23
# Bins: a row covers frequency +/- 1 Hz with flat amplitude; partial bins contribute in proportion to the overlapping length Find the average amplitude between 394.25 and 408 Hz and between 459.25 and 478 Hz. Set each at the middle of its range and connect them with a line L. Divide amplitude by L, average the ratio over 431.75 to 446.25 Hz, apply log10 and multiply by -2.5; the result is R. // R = 0.118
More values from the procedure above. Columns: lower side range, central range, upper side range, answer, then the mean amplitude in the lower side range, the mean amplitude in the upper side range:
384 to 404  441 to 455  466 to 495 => 0.151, 1.06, 1.08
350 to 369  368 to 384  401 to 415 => -0.075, 1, 1.02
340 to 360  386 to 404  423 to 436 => -0.126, 1.02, 0.883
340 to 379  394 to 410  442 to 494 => -0.021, 1.02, 1.01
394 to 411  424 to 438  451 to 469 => 0.128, 1.04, 0.937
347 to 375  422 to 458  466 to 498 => 0.168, 1.02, 1.09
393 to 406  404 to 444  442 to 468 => 0.044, 1.04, 0.931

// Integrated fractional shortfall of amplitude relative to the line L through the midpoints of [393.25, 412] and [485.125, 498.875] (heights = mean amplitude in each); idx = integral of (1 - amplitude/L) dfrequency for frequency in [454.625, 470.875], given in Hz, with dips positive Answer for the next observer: 2.7 Hz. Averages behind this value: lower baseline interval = 1.04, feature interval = 0.935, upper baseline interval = 1.17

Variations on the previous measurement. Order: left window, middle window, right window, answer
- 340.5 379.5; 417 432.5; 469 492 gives 1.79 Hz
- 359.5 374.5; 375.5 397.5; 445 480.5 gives -1.78 Hz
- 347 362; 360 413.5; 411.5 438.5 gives -3.94 Hz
